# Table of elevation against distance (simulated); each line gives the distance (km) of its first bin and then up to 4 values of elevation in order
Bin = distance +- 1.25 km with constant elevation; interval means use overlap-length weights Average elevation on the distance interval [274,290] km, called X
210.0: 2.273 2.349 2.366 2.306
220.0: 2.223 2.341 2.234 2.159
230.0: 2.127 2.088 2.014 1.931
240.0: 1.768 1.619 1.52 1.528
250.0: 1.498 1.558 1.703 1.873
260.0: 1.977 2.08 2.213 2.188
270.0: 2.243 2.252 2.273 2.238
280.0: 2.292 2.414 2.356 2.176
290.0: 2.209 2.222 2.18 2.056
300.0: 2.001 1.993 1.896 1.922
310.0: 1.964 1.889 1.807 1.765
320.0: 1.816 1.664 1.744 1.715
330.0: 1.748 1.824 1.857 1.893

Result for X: 2.29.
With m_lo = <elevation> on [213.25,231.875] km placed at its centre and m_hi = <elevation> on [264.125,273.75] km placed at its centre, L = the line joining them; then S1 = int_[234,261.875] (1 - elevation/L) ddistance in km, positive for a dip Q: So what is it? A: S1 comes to 6.3 km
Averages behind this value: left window 2.25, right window 2.22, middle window 1.73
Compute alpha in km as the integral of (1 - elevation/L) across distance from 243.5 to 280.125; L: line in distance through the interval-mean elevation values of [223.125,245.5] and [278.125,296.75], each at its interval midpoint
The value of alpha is 3.0 km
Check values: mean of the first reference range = 1.97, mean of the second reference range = 2.26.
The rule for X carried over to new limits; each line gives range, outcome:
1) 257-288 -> 2.21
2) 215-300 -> 2.06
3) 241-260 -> 1.64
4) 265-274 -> 2.23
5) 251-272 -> 1.98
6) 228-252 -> 1.79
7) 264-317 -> 2.13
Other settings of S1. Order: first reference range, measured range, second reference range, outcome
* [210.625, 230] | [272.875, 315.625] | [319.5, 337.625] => -4.1 km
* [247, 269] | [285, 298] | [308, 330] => -2.6 km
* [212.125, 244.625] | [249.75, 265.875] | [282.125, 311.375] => 1.9 km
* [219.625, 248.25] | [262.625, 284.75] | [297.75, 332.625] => -4.1 km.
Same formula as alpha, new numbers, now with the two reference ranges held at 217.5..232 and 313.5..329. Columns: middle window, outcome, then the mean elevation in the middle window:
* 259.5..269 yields -0.47 km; 2.13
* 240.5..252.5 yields 3.16 km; 1.56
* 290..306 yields -1.76 km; 2.07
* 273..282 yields -1.44 km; 2.28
